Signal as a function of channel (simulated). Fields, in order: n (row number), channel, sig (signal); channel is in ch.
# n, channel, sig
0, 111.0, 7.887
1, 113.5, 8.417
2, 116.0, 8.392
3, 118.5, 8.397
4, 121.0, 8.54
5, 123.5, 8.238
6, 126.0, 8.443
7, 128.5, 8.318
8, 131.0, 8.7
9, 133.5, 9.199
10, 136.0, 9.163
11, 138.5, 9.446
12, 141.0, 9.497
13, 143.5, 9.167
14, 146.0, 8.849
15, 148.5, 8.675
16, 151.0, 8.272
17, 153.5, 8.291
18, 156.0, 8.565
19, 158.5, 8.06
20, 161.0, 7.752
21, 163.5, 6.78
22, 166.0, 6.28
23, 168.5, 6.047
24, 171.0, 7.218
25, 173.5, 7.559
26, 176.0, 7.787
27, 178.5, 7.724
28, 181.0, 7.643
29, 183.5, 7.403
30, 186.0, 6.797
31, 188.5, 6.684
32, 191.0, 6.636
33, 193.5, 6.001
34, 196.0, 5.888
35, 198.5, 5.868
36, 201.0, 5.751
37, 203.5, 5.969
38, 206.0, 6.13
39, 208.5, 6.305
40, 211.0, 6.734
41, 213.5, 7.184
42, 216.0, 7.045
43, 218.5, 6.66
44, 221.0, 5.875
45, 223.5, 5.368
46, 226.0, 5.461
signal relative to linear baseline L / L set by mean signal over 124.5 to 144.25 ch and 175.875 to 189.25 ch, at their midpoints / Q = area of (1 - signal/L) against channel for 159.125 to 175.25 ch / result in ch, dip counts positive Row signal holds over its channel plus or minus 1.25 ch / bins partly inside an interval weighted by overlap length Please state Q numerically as 1.7 ch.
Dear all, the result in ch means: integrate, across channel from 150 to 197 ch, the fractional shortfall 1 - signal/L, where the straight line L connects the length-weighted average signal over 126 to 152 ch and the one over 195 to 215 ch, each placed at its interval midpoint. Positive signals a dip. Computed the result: 1.8 ch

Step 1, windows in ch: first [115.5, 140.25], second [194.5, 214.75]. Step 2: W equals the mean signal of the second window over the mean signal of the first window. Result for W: 0.7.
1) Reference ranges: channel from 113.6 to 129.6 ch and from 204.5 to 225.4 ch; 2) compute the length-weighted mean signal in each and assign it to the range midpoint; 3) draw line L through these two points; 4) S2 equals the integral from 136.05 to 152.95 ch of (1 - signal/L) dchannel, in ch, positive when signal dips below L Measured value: -2.3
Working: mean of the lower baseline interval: 8.39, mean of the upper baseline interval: 6.38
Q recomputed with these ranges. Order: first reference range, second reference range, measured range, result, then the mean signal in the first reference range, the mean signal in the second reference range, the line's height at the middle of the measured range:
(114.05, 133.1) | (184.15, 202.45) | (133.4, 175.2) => -3.4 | 8.47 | 6.27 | 7.5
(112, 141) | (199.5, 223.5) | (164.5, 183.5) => 0.5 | 8.69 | 6.35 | 7.38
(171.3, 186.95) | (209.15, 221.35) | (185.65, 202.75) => 2.3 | 7.48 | 6.74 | 7.17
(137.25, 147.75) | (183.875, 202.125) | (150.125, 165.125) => 0.8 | 9.21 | 6.29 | 8.34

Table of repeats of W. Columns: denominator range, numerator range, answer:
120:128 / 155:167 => 0.89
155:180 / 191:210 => 0.82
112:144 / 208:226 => 0.73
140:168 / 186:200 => 0.77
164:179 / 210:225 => 0.92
